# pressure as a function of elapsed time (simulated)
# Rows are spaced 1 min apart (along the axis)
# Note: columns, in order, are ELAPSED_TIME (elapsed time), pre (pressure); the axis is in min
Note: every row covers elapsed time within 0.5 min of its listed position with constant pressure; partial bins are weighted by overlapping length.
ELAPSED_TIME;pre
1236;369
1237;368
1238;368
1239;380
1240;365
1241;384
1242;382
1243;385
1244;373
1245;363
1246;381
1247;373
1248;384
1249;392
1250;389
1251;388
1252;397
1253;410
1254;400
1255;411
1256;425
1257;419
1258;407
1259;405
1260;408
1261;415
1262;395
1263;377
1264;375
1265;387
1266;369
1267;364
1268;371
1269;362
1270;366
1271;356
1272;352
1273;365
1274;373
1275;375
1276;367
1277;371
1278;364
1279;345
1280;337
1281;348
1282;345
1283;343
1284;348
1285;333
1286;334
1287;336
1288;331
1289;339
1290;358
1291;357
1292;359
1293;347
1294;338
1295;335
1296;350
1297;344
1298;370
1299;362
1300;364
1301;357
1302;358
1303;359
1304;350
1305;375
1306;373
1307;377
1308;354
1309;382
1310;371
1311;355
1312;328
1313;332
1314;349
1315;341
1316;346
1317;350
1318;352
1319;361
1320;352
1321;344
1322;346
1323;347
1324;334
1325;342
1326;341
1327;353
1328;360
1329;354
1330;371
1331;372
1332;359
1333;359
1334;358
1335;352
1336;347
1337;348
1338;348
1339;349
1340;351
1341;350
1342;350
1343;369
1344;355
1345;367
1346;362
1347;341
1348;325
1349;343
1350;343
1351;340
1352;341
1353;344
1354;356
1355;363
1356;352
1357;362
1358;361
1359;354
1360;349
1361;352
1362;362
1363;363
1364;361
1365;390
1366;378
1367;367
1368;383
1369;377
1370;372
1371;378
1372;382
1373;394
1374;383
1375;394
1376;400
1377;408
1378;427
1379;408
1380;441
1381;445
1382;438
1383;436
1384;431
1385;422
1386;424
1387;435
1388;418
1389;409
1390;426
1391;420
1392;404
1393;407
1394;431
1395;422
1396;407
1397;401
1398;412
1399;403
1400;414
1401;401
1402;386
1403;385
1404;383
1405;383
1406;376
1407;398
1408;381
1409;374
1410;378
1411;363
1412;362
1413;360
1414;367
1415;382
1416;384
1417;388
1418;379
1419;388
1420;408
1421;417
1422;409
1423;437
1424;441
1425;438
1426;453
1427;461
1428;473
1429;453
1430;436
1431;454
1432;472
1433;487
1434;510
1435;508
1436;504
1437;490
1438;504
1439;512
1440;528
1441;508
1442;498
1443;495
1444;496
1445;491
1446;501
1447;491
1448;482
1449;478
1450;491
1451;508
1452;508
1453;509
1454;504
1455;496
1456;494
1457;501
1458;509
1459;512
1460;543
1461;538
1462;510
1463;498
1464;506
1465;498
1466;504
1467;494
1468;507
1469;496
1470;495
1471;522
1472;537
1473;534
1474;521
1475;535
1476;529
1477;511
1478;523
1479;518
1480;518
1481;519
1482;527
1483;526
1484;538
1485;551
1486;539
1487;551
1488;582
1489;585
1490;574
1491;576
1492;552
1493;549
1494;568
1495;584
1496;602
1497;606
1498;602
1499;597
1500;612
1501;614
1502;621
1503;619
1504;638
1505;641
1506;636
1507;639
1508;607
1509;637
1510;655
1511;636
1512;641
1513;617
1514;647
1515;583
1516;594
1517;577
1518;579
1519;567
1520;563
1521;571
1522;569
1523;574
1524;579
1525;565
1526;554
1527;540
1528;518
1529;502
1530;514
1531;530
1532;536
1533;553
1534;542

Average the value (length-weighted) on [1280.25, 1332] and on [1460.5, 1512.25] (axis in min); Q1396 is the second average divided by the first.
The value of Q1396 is 1.6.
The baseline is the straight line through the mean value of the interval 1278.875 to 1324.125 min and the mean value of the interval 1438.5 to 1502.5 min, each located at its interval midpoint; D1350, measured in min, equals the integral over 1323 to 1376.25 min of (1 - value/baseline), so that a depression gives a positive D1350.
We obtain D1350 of 5.6 min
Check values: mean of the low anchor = 351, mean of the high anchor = 530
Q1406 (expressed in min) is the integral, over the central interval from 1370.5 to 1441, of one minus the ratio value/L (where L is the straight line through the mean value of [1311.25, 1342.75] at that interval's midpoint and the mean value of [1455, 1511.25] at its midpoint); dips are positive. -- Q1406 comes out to 5.0 min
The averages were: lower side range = 350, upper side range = 555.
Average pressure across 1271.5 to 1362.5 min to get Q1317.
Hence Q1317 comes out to 353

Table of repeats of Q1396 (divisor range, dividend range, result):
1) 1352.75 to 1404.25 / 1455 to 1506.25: 1.39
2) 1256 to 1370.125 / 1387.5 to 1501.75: 1.34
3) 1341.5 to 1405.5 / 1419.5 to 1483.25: 1.28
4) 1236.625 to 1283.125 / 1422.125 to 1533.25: 1.42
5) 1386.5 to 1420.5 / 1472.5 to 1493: 1.37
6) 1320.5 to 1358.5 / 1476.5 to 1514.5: 1.67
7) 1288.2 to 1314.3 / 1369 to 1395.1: 1.16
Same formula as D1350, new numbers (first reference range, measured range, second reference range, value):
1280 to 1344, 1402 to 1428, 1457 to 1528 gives 4.16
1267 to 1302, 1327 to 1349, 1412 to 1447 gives 2.01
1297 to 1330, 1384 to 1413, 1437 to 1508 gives 3.26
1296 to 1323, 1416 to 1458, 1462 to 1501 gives 1.87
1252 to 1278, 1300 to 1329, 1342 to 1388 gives 2.19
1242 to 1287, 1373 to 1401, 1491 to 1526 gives 4.11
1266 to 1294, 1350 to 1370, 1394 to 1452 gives 2.00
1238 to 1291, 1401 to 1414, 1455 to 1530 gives 2.98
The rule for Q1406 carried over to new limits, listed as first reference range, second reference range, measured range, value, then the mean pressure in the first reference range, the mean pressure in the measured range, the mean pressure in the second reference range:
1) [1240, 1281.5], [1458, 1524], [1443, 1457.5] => 0.97 min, 381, 496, 565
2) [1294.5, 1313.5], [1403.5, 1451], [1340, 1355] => 1.47 min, 358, 350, 443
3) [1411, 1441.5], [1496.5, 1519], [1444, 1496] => 1.25 min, 442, 523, 617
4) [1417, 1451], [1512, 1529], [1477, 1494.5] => -0.45 min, 469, 546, 575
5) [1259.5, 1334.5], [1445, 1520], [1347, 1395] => 5.37 min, 357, 387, 552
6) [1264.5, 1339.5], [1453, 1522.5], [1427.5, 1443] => 0.39 min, 354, 489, 560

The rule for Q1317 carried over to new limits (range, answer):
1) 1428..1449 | 490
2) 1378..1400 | 421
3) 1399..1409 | 390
